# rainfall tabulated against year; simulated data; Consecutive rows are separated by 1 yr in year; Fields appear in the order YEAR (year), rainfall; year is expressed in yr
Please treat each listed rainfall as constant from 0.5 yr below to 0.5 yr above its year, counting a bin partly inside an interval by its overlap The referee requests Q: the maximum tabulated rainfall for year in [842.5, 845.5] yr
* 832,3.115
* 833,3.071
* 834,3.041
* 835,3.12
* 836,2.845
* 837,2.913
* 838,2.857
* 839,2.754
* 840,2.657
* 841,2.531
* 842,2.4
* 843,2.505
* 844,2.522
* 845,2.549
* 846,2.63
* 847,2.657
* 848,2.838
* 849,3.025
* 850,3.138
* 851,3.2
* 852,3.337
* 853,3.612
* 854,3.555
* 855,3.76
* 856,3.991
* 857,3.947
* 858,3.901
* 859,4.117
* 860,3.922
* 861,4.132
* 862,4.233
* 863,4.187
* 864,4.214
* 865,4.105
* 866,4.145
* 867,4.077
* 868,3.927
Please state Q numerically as 2.549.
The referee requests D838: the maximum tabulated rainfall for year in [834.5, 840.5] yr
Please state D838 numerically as 3.12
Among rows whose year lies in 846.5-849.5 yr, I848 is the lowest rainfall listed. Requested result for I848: 2.657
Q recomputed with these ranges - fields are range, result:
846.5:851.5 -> 3.2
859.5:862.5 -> 4.233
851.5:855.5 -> 3.76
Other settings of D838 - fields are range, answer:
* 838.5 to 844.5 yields 2.754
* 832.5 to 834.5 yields 3.071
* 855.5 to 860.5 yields 4.117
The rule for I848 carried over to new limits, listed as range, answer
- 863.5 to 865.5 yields 4.105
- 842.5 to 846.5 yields 2.505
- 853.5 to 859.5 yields 3.555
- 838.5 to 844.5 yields 2.4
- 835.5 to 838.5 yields 2.845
